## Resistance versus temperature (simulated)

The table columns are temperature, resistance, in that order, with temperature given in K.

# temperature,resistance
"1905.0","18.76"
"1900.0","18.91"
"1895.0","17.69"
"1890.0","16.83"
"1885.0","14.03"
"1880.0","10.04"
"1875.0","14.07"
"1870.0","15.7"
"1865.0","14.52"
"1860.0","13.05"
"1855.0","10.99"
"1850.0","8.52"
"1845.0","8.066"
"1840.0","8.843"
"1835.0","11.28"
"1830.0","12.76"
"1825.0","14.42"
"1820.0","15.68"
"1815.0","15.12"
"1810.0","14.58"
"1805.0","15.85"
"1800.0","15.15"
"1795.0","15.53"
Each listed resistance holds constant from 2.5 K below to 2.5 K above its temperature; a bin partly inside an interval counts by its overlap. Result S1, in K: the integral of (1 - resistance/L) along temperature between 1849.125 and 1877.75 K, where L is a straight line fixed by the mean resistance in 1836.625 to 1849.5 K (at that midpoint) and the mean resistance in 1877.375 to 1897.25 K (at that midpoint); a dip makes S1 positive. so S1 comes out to -3.96 K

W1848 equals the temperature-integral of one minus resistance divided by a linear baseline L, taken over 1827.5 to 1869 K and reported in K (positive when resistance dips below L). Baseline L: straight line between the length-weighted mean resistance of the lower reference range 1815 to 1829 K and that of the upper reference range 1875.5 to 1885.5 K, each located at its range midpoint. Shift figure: 7.1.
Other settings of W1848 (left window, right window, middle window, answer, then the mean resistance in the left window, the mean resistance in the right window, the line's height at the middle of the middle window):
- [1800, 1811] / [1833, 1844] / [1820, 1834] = -2.4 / 15.3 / 9.73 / 11.7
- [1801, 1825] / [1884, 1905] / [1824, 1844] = 5.6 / 15.2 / 17.3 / 15.7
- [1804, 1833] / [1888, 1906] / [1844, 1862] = 6.6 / 14.6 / 18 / 16.1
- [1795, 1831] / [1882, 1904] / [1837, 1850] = 5.9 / 14.9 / 16.8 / 15.7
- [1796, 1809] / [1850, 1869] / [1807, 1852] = 6.1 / 15.4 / 12.5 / 14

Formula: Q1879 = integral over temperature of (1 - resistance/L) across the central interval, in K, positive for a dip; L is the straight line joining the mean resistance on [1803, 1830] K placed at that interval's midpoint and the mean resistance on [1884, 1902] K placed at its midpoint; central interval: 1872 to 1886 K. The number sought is 3.3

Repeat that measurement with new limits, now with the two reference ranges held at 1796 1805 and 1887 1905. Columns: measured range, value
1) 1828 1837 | 2.3 K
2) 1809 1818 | 0.5 K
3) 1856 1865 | 2.0 K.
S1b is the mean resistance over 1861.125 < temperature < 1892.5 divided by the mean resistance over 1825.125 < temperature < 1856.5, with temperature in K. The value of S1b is 1.36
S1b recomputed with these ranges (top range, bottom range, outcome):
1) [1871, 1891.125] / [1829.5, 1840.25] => 1.24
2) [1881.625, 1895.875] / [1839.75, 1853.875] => 1.80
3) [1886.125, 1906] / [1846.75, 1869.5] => 1.48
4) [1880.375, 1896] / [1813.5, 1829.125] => 1.03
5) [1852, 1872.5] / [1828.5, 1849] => 1.35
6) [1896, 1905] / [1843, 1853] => 2.21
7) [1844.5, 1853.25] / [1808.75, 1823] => 0.57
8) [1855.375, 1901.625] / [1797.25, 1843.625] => 1.08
